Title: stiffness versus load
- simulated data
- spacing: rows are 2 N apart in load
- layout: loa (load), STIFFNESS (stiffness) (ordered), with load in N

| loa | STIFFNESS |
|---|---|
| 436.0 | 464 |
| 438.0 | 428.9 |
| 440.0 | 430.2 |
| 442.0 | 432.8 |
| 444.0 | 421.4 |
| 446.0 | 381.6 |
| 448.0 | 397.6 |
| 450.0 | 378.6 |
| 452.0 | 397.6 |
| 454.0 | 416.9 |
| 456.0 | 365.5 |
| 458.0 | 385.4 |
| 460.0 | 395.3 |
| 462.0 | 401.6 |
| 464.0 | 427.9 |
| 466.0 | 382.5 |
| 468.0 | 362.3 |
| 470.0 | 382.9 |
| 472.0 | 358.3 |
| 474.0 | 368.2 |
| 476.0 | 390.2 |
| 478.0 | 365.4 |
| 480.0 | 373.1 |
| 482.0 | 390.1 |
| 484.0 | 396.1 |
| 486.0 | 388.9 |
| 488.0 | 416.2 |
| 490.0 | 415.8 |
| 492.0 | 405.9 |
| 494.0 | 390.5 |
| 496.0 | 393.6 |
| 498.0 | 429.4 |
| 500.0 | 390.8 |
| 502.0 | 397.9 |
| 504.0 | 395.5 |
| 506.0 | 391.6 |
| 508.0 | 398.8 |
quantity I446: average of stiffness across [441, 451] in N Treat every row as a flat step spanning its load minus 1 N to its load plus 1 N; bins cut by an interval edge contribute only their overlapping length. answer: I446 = 402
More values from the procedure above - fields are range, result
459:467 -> 402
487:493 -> 413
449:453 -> 388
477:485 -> 381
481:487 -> 392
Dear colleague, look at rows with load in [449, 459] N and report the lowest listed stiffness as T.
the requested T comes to 365.5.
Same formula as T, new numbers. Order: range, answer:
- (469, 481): 358.3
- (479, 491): 373.1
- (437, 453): 378.6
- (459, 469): 362.3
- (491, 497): 390.5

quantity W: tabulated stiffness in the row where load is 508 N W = 398.8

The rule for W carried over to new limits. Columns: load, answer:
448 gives 397.6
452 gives 397.6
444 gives 421.4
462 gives 401.6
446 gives 381.6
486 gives 388.9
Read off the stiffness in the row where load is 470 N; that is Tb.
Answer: 382.9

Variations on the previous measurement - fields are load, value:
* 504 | 395.5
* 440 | 430.2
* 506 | 391.6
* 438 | 428.9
